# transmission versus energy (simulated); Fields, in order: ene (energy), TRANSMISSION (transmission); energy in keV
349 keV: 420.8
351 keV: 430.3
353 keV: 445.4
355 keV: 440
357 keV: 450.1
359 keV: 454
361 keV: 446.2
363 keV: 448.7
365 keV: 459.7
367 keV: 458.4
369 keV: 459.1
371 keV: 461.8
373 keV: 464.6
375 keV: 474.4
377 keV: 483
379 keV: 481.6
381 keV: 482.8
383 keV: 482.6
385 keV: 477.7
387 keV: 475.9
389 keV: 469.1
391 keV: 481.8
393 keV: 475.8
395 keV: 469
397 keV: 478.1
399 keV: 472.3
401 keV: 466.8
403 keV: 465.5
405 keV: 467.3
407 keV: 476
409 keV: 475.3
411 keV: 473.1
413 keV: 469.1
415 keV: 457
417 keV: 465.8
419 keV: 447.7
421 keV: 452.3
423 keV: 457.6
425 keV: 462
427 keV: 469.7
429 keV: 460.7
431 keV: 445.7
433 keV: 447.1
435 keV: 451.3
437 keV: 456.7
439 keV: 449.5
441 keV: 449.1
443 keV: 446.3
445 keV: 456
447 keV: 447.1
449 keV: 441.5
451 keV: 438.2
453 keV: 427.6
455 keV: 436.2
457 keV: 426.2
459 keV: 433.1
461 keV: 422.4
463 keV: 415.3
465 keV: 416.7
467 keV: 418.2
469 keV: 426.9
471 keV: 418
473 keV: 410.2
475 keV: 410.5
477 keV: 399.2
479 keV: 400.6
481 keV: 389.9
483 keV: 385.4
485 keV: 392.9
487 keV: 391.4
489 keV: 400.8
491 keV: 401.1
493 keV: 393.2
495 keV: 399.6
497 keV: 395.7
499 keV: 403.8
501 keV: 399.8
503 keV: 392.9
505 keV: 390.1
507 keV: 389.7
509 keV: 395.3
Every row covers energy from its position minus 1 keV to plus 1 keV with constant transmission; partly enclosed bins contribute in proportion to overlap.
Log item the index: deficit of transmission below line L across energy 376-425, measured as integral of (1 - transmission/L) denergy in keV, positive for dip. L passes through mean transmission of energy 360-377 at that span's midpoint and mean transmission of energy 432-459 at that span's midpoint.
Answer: -1.86 keV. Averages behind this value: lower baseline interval 461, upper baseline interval 444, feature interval 471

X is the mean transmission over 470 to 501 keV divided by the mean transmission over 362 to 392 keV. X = 0.85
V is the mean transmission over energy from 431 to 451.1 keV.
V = 449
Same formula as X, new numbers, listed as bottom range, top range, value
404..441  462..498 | 0.88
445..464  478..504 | 0.91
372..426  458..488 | 0.87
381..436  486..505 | 0.85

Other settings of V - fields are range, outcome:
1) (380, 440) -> 466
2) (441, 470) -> 433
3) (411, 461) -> 450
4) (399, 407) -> 468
